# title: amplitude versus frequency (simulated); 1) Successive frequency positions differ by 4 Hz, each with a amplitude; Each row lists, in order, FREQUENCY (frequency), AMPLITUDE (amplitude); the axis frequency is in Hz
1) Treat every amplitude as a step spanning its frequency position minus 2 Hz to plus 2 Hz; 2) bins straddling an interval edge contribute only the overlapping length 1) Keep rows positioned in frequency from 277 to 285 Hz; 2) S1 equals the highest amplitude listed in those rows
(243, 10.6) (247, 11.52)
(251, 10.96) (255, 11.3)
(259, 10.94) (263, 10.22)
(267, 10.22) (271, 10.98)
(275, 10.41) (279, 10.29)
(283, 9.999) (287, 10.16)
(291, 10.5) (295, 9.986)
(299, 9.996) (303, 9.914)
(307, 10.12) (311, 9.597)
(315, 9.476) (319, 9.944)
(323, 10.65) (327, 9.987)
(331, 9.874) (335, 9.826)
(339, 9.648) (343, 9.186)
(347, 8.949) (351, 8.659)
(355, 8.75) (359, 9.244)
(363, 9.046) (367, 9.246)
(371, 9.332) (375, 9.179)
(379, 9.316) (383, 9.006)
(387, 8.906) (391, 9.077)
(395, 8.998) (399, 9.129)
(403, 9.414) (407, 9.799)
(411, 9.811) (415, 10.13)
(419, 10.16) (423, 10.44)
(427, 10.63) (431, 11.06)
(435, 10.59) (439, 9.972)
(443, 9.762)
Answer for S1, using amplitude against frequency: 10.29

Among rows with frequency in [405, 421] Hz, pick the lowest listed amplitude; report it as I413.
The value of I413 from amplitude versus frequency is 9.799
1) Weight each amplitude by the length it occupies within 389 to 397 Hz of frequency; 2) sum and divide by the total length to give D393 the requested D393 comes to 9.04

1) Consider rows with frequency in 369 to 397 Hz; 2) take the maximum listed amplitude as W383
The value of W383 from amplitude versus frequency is 9.332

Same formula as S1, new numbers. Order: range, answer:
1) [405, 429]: 10.63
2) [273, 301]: 10.5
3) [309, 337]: 10.65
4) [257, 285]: 10.98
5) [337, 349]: 9.648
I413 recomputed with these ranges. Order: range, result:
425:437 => 10.59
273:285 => 9.999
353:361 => 8.75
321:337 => 9.826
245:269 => 10.22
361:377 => 9.046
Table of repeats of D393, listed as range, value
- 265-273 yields 10.6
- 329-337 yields 9.85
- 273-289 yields 10.2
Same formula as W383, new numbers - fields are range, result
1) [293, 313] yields 10.12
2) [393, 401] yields 9.129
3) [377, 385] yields 9.316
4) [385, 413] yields 9.811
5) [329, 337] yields 9.874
